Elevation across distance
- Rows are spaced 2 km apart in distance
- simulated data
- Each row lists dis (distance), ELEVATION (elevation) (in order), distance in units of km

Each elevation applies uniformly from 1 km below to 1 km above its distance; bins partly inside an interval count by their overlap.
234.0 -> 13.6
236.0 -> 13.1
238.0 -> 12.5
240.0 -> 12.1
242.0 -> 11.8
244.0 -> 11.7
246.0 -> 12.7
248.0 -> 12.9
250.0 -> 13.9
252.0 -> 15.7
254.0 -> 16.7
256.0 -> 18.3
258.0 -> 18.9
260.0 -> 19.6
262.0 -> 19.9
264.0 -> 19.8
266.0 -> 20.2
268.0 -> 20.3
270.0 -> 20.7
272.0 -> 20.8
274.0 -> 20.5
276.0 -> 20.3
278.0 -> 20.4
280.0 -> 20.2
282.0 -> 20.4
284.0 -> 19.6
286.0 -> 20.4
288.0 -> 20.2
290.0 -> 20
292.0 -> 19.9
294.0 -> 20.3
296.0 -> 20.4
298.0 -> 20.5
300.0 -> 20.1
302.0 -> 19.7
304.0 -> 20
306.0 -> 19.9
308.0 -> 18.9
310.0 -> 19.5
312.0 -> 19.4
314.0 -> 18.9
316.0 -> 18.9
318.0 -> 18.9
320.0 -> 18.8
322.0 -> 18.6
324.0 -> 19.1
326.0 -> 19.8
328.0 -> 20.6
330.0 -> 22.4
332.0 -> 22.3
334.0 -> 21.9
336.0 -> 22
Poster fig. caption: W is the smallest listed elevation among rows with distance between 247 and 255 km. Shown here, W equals 12.9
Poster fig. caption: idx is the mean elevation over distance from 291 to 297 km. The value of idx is 20.2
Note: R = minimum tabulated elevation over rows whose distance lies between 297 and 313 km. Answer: 18.9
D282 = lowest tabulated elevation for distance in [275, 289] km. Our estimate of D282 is 19.6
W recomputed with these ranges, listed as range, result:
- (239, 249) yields 11.7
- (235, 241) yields 12.1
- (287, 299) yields 19.9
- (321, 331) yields 18.6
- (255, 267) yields 18.3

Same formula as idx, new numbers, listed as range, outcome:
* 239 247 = 12.1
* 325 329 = 20.2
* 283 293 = 20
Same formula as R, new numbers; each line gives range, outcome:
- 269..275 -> 20.5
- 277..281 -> 20.2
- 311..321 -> 18.8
